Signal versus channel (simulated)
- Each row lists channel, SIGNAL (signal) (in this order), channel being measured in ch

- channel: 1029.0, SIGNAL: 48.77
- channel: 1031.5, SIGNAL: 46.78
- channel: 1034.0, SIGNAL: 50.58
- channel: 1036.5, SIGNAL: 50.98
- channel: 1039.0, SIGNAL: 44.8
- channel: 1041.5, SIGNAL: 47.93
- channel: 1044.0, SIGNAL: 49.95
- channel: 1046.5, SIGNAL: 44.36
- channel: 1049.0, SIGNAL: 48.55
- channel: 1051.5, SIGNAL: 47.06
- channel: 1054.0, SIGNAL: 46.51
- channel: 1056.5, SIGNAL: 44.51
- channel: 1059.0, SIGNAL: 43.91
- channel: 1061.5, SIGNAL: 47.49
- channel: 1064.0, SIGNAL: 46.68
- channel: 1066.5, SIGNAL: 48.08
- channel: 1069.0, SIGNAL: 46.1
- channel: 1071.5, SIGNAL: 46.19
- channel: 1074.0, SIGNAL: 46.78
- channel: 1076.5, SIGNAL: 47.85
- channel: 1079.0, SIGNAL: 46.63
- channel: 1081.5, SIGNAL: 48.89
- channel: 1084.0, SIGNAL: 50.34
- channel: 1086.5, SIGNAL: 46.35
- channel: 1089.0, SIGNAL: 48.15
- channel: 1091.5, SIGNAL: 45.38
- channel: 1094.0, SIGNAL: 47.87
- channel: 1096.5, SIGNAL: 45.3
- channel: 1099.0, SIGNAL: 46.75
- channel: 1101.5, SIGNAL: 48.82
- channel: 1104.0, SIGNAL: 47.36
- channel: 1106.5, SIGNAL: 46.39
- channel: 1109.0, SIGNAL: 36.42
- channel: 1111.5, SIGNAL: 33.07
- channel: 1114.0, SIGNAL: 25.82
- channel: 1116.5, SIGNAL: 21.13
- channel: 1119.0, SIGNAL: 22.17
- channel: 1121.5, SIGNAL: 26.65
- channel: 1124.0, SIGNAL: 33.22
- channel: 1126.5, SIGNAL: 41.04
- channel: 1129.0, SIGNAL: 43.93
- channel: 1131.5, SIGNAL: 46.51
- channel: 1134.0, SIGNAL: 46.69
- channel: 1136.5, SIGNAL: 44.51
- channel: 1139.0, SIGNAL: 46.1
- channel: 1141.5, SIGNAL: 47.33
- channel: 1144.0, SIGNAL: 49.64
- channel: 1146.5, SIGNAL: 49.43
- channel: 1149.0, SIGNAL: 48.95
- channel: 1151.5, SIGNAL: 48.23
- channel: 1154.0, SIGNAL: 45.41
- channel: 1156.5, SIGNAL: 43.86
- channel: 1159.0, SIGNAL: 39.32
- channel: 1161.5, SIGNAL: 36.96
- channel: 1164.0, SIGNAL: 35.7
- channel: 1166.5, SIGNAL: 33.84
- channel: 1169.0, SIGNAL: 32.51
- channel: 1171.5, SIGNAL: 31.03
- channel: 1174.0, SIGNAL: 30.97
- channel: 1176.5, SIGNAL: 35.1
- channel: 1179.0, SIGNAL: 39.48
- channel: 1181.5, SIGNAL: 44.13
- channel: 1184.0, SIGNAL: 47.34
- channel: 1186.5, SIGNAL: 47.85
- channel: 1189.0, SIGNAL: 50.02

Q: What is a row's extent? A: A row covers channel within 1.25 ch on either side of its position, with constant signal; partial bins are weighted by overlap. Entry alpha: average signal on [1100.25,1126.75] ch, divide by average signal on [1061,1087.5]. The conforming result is 0.73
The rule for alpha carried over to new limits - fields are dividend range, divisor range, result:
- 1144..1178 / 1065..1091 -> 0.84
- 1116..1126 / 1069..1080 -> 0.58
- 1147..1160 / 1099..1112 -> 1.05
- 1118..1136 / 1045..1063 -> 0.82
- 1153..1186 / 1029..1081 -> 0.81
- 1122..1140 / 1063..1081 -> 0.90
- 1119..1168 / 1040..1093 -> 0.89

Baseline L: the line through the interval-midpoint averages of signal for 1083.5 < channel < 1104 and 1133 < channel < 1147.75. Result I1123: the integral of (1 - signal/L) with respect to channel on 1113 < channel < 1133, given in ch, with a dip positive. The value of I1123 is 6.1 ch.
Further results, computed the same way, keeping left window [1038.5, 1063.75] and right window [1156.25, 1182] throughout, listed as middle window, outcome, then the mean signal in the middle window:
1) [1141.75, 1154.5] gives -3.5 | 48.4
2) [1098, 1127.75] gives 4.0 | 35.6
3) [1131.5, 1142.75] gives -2.1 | 46.2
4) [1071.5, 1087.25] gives -1.3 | 47.7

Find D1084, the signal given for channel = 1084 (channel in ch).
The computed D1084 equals 50.34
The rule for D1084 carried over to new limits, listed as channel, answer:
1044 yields 49.95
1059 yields 43.91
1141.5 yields 47.33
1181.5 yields 44.13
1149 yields 48.95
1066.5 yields 48.08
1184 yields 47.34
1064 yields 46.68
